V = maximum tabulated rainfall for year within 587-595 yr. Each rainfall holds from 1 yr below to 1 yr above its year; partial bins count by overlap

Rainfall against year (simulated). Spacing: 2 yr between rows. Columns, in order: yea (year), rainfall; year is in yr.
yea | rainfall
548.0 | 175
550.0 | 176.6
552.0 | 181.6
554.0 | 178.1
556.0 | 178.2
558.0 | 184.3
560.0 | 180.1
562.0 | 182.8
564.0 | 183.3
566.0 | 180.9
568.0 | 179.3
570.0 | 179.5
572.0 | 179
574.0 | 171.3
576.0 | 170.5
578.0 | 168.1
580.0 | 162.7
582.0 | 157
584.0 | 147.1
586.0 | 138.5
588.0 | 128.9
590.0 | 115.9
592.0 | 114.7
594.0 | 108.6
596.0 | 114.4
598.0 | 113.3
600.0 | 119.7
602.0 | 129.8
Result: 128.9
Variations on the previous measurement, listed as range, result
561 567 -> 183.3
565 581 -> 180.9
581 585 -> 157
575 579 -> 170.5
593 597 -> 114.4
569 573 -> 179.5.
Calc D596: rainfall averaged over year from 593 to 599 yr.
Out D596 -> 112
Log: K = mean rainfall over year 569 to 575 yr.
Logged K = 177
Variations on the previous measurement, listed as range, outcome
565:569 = 180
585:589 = 134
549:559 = 180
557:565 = 183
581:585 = 152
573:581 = 168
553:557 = 178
